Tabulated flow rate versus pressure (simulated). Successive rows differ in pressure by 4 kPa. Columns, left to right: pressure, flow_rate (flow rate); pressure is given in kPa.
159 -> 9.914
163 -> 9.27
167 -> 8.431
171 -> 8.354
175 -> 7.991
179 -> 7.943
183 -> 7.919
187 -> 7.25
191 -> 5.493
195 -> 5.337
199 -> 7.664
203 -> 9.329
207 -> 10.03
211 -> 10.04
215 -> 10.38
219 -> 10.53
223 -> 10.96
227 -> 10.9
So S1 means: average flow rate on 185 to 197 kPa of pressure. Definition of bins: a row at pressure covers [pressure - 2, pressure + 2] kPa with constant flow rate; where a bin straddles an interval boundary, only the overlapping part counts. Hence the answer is 6.03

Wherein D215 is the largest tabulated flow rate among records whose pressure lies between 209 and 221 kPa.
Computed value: 10.53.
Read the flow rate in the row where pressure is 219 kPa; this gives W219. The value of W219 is 10.53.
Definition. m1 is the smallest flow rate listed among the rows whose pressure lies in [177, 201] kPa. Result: 5.337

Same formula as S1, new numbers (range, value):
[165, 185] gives 8.13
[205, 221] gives 10.2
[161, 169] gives 8.85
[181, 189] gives 7.58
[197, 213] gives 9.27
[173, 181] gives 7.97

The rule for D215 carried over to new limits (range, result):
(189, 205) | 9.329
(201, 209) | 10.03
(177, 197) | 7.943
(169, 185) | 8.354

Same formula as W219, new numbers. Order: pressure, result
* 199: 7.664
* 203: 9.329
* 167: 8.431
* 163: 9.27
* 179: 7.943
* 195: 5.337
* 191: 5.493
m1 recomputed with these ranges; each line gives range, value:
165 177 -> 7.991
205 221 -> 10.03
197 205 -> 7.664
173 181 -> 7.943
